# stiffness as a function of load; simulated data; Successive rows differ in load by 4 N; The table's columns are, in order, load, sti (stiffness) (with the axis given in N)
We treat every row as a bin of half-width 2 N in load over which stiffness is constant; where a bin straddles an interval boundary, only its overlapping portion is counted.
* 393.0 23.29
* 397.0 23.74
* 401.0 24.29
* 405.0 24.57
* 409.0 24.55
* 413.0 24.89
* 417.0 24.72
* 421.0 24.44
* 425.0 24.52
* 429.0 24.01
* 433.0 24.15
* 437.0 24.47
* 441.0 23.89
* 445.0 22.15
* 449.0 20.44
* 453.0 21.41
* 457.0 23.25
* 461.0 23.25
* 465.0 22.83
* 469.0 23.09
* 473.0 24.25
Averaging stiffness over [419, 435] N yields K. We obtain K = 24.3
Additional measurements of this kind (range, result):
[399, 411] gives 24.5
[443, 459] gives 21.8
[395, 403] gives 24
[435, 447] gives 23.5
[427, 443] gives 24.1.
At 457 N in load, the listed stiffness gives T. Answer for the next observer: 23.25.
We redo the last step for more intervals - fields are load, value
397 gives 23.74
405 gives 24.57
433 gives 24.15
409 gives 24.55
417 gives 24.72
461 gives 23.25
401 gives 24.29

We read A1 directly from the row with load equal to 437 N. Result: 24.47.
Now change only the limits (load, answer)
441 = 23.89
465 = 22.83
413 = 24.89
